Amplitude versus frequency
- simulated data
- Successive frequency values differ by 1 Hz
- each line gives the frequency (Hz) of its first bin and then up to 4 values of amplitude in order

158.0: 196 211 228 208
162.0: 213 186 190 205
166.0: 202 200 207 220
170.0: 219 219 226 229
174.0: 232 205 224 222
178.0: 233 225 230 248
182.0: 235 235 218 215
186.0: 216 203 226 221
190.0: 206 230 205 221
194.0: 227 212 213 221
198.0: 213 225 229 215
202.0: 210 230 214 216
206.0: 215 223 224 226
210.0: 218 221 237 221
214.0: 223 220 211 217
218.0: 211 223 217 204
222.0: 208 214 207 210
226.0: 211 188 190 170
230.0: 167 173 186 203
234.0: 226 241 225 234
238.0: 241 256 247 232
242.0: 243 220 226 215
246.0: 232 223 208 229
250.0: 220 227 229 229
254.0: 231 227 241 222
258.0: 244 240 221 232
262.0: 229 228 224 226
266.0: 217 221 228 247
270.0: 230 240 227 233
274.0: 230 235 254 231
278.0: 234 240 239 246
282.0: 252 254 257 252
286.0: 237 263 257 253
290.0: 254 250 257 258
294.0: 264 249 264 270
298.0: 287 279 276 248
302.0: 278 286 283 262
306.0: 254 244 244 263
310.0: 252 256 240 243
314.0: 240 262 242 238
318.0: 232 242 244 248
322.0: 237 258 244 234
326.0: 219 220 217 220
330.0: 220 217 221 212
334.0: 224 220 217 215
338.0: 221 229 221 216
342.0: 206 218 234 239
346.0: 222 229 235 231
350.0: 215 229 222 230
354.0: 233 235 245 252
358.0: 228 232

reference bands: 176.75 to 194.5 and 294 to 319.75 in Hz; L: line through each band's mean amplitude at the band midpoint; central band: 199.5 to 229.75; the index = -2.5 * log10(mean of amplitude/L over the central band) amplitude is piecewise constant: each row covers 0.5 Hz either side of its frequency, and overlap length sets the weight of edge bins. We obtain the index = 0.085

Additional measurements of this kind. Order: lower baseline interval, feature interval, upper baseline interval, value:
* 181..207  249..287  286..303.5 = 0.08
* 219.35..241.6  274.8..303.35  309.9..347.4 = -0.15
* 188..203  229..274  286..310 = 0.08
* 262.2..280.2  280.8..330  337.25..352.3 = -0.10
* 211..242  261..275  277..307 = 0.06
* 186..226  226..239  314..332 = 0.08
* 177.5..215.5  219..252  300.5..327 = 0.07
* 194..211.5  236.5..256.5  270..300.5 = 0.03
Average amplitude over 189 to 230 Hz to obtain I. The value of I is 214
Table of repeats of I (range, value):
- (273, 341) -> 245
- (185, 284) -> 223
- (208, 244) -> 216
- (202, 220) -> 220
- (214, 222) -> 215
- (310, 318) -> 245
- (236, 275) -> 230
